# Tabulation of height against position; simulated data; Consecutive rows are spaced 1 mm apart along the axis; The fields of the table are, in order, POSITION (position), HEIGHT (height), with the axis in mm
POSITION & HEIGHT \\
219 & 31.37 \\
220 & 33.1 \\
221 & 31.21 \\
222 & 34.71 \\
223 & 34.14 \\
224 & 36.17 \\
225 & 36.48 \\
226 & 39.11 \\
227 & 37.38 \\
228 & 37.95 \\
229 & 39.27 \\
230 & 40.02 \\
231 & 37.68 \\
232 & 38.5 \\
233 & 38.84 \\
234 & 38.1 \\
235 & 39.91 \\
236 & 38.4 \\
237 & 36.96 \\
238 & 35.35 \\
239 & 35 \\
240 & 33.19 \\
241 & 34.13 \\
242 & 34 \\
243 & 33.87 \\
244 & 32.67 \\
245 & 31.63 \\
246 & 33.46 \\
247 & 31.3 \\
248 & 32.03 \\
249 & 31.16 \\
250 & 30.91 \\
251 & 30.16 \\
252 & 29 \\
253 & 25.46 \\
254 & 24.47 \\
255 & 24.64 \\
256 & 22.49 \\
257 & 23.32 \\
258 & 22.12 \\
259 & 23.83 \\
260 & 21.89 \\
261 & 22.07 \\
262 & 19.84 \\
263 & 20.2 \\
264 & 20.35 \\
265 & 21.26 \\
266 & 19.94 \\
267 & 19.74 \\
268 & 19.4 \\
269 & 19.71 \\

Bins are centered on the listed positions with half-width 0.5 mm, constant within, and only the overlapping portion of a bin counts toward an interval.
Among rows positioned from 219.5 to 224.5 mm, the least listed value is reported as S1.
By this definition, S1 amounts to 31.21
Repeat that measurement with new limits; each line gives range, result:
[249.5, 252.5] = 29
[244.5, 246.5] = 31.63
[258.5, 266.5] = 19.84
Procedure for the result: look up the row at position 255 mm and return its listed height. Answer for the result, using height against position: 24.64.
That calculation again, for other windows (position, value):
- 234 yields 38.1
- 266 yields 19.94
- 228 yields 37.95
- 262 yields 19.84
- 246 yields 33.46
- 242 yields 34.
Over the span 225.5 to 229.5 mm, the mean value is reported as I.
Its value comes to 38.4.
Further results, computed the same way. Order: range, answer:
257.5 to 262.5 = 21.9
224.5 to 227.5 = 37.7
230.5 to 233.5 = 38.3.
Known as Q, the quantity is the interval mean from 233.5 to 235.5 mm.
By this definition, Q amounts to 39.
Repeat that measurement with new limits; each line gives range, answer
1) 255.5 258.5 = 22.6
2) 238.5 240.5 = 34.1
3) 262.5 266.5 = 20.4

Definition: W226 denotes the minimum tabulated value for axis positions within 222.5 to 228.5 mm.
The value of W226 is 34.14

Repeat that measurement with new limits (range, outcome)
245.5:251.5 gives 30.16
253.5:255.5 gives 24.47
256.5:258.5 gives 22.12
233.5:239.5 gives 35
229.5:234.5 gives 37.68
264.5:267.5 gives 19.74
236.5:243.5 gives 33.19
